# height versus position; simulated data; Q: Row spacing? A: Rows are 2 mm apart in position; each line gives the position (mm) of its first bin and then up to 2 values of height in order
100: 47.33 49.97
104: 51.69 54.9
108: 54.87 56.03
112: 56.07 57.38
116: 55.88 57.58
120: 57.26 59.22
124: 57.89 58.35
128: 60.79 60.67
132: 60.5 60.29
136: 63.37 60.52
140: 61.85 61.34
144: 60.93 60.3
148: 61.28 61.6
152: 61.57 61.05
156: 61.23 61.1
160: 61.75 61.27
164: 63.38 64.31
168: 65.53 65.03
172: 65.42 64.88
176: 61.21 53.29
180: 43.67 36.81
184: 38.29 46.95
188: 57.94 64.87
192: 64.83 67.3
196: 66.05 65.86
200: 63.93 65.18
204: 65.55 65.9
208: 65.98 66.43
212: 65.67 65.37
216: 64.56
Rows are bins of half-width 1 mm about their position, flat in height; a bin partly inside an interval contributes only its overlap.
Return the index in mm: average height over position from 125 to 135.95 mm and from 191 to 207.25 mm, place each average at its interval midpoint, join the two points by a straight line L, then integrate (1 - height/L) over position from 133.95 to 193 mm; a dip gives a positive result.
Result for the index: 3.41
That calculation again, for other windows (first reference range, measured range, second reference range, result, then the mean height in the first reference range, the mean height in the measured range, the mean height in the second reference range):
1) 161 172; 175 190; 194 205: 3.6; 64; 49.4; 65.5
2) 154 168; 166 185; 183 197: 1.6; 62.3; 55.4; 58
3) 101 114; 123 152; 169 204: -2.5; 54.2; 60.7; 58.5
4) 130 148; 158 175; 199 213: -0.2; 61.1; 63.8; 65.5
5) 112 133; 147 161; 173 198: -1.0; 58.4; 61.4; 55.9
